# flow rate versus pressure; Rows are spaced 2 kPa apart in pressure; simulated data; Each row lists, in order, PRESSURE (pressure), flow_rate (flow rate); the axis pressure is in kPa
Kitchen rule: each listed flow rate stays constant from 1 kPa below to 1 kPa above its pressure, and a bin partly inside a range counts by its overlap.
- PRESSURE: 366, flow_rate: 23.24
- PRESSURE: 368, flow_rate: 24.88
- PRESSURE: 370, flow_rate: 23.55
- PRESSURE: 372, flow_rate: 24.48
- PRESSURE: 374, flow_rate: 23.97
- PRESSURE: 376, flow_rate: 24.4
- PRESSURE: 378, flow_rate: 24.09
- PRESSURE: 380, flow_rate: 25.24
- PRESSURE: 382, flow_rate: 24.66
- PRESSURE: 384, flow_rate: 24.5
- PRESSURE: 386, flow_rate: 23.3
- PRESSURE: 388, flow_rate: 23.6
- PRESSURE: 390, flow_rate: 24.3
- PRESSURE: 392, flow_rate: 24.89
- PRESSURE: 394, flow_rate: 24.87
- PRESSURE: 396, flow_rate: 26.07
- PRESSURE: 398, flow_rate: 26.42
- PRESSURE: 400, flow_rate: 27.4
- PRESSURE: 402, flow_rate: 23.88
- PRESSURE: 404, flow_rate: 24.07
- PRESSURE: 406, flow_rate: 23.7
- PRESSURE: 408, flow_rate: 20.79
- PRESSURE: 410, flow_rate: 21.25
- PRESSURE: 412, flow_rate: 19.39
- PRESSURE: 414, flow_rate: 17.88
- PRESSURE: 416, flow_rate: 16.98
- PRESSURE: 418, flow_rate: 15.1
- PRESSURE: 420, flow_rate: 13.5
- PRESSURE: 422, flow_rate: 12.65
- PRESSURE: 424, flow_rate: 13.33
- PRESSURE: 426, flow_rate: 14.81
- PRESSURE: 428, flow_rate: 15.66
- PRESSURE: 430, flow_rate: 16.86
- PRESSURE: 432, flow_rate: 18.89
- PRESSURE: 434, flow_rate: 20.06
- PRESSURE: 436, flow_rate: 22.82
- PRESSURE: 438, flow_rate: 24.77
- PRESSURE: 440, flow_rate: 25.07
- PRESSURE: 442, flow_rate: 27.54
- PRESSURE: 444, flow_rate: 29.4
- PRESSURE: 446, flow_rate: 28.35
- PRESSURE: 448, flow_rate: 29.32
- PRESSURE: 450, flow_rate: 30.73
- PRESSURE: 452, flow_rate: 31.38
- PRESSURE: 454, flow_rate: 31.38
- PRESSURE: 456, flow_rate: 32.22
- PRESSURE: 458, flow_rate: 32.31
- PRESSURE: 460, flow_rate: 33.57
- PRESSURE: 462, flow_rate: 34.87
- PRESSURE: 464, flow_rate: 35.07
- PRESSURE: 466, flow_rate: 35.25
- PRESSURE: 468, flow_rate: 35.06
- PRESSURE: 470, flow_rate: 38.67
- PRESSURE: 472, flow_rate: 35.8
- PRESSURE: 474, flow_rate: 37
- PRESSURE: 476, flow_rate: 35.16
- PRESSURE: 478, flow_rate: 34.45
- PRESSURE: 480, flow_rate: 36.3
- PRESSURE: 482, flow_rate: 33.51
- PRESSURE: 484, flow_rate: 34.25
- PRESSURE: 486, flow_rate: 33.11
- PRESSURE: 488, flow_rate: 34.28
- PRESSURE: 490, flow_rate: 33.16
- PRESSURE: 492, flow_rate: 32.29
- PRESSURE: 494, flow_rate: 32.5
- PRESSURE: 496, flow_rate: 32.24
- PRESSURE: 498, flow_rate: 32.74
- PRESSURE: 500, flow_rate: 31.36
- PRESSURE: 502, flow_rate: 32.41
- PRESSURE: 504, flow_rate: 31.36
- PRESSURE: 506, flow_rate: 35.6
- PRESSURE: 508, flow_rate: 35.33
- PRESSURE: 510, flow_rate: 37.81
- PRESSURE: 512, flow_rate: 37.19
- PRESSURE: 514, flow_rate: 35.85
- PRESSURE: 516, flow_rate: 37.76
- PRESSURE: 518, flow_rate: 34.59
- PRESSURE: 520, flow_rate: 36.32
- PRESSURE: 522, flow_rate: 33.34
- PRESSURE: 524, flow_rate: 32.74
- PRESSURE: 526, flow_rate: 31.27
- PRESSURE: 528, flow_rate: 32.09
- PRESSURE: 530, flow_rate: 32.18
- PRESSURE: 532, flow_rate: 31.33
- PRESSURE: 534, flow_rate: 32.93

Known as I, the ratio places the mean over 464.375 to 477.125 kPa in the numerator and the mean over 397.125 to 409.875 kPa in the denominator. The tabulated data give 1.49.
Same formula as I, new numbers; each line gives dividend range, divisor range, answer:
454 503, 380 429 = 1.62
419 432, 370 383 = 0.61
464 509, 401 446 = 1.70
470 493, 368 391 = 1.43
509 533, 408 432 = 2.09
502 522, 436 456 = 1.24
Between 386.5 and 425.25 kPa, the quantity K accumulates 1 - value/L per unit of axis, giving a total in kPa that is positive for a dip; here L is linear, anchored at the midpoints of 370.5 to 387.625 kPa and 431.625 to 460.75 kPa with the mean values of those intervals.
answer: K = 6.9 kPa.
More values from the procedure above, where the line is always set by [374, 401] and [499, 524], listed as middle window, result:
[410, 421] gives 4.1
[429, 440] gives 2.9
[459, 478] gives -2.5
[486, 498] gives 0.1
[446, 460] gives -0.5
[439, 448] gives 0.5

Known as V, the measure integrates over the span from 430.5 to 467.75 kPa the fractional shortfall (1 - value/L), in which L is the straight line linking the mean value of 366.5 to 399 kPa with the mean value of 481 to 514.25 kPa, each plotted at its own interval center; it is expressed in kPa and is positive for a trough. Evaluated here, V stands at 1.2 kPa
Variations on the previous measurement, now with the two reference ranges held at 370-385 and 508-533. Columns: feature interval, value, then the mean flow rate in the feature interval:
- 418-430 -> 5.8 kPa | 14.3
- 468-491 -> -2.6 kPa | 35.1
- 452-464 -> -1.1 kPa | 32.9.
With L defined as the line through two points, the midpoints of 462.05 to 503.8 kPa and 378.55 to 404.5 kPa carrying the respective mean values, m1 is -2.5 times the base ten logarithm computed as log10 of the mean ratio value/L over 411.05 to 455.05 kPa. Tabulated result 0.33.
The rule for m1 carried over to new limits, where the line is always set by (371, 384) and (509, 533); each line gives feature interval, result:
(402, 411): 0.17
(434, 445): 0.14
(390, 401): 0.00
